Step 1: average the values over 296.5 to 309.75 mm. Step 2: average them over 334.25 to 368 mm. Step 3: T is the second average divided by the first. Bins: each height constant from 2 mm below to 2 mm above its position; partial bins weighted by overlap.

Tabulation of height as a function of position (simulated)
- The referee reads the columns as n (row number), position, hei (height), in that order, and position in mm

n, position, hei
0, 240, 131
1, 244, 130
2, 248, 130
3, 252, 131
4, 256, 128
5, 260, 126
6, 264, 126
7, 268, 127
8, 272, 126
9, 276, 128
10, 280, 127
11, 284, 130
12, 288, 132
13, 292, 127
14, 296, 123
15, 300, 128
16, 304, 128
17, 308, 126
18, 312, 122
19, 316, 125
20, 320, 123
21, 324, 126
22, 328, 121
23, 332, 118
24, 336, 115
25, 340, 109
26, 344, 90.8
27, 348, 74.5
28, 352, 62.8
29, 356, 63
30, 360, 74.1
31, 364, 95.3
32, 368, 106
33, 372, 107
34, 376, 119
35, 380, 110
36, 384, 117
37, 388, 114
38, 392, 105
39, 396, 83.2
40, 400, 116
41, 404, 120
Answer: 0.68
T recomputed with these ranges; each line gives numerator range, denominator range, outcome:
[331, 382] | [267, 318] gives 0.75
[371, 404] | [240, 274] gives 0.86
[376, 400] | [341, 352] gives 1.32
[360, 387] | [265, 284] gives 0.84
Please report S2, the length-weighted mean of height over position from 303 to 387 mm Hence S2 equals 106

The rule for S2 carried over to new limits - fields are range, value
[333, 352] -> 94.8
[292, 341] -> 122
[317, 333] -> 122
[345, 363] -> 71.3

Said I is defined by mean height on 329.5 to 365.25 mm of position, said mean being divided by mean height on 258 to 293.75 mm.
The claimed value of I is 0.70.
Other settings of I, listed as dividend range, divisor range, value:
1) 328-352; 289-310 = 0.79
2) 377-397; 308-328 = 0.87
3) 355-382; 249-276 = 0.77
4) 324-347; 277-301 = 0.86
